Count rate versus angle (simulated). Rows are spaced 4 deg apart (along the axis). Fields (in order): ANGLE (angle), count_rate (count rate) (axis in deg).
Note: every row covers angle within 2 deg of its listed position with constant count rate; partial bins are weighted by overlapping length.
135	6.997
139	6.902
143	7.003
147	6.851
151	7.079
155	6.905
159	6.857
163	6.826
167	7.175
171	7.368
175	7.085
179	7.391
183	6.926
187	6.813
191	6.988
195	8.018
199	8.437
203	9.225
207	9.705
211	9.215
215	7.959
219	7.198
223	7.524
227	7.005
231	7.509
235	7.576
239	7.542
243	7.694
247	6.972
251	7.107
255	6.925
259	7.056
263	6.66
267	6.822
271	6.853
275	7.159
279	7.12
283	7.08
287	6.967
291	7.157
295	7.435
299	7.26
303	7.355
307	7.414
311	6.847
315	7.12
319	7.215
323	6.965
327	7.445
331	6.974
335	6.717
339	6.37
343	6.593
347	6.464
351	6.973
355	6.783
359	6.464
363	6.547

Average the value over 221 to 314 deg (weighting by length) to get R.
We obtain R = 7.18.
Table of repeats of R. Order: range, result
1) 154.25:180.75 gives 7.09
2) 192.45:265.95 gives 7.72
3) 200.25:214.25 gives 9.2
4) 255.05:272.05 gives 6.86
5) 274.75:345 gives 7.06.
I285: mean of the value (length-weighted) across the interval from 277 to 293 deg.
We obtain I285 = 7.08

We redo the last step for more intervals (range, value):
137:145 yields 6.95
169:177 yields 7.23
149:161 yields 6.95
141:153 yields 6.98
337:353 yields 6.6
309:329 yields 7.12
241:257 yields 7.17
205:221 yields 8.52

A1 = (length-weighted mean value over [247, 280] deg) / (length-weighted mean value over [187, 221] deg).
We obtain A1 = 0.84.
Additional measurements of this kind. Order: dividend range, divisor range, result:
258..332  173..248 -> 0.92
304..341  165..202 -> 0.95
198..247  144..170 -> 1.15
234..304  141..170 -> 1.02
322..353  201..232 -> 0.83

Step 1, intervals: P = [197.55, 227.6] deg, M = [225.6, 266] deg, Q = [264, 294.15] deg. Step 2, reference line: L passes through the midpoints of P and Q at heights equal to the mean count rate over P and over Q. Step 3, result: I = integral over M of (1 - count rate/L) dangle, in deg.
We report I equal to 2.55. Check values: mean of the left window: 8.34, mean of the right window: 7.03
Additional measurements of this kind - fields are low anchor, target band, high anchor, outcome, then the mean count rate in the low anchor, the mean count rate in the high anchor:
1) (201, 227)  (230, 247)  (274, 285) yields 0.8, 8.36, 7.12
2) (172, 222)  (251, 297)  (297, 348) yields 2.0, 7.89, 6.99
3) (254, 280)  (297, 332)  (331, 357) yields -2.1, 6.94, 6.67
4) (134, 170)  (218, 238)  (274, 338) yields -0.9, 6.97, 7.13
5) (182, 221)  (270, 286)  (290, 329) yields 0.9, 8.08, 7.22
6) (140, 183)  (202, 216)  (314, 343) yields -4.1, 7.04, 6.94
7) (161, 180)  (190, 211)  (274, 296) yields -4.3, 7.16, 7.14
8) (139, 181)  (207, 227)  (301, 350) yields -2.9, 7.05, 6.96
